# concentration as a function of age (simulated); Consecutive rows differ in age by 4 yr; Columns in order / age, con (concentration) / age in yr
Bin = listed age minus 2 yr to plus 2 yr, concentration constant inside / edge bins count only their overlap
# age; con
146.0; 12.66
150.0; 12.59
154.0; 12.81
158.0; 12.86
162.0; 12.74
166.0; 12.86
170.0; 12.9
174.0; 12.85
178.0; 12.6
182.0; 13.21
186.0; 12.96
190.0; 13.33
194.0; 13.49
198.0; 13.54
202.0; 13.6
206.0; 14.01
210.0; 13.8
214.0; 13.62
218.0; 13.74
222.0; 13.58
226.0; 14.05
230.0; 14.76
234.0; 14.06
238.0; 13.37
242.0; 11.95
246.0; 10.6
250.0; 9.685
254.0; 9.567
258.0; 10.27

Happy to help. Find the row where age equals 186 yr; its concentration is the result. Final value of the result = 12.96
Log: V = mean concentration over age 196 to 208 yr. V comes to 13.7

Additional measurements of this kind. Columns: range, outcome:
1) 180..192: 13.2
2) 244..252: 10.1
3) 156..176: 12.8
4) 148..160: 12.8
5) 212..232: 13.9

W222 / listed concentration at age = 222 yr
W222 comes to 13.58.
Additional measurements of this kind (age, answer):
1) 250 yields 9.685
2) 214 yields 13.62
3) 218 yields 13.74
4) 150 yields 12.59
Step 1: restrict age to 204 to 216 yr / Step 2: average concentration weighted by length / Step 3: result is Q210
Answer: 13.8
